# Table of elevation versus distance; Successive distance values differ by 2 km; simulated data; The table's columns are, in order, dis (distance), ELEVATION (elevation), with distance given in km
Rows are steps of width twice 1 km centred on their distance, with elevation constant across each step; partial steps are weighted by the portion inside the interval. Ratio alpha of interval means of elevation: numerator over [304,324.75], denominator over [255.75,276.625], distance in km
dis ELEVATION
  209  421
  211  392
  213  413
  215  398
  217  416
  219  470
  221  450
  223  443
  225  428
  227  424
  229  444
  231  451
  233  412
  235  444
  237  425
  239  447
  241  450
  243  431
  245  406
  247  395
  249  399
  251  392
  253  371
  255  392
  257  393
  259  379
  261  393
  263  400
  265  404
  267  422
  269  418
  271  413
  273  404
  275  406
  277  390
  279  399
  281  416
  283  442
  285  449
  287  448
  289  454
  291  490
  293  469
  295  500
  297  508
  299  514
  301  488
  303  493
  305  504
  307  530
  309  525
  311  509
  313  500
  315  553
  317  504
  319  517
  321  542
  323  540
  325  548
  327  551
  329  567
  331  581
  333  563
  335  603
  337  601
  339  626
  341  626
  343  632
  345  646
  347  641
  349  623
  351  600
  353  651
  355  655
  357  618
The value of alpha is 1.3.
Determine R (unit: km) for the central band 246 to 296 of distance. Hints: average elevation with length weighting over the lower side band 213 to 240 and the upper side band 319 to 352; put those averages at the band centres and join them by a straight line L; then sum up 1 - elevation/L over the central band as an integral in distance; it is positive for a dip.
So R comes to 8.1 km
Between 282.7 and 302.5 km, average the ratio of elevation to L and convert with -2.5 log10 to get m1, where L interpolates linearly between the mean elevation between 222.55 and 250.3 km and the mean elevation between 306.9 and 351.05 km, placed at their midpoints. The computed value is 0.08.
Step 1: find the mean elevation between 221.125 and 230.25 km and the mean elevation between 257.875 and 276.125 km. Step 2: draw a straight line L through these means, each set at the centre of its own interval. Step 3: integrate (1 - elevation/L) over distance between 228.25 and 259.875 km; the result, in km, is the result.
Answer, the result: 0.61 km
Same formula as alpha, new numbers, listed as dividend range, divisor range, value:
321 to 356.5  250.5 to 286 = 1.49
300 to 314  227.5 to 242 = 1.16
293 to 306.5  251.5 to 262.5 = 1.29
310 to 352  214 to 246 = 1.33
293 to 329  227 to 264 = 1.26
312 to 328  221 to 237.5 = 1.22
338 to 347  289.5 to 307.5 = 1.27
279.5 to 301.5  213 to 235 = 1.08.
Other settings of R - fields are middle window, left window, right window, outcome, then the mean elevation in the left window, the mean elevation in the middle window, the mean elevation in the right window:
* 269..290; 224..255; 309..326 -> 2.35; 420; 422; 527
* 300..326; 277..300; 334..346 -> 0.83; 459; 519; 622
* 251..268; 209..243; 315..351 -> 3.01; 431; 394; 583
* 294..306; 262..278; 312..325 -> -0.49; 407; 501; 528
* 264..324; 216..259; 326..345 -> 6.01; 422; 472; 597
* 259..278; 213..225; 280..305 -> 2.32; 433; 404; 474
